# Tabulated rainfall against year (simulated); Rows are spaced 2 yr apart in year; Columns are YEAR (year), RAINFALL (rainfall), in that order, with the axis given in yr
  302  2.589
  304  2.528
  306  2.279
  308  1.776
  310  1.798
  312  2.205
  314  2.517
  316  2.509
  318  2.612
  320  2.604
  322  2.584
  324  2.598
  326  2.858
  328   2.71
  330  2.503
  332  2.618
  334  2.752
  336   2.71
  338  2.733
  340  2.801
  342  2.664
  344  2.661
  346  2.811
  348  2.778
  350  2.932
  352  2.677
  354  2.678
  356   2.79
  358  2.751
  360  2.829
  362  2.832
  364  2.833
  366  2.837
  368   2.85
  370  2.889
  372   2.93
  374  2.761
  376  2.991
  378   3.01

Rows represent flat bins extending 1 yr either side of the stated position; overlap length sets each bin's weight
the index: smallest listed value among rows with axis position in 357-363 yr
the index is 2.751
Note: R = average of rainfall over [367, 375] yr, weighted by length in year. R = 2.86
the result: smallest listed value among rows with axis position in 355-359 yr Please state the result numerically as 2.751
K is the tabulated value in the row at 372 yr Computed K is 2.93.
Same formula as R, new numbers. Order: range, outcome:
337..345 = 2.71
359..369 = 2.84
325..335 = 2.69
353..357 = 2.73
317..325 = 2.6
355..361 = 2.79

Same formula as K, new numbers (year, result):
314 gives 2.517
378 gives 3.01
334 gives 2.752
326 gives 2.858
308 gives 1.776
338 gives 2.733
